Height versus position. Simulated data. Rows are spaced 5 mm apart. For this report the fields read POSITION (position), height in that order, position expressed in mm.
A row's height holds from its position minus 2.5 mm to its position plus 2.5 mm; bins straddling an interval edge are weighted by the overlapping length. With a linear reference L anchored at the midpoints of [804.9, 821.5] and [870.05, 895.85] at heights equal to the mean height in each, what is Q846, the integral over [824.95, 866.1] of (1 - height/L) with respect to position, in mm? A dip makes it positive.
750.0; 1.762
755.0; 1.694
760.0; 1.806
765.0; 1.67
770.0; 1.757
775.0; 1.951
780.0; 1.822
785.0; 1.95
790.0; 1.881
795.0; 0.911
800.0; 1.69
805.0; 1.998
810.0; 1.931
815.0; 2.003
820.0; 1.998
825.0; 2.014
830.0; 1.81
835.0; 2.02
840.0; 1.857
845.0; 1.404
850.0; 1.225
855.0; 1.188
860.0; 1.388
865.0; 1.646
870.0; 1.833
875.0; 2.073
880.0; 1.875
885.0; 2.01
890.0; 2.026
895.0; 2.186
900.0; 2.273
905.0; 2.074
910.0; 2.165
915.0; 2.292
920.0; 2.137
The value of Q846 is 8.2 mm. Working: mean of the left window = 1.98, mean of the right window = 2.01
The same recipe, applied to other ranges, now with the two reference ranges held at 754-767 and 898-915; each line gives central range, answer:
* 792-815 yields 2.3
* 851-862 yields 4.1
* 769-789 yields -1.0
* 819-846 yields 1.2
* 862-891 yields 2.7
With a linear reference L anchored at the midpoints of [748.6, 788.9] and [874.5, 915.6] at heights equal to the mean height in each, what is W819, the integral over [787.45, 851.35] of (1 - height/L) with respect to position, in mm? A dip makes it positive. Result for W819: 5.5 mm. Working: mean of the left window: 1.81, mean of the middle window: 1.76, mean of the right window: 2.1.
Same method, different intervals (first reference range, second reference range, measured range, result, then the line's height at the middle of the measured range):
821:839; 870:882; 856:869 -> 2.88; 1.95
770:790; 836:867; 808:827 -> -3.62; 1.67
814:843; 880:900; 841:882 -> 8.73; 2.01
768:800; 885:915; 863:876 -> 1.28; 2.03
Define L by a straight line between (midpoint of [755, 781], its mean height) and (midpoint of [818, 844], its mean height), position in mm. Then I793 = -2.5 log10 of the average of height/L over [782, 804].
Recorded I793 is 0.12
